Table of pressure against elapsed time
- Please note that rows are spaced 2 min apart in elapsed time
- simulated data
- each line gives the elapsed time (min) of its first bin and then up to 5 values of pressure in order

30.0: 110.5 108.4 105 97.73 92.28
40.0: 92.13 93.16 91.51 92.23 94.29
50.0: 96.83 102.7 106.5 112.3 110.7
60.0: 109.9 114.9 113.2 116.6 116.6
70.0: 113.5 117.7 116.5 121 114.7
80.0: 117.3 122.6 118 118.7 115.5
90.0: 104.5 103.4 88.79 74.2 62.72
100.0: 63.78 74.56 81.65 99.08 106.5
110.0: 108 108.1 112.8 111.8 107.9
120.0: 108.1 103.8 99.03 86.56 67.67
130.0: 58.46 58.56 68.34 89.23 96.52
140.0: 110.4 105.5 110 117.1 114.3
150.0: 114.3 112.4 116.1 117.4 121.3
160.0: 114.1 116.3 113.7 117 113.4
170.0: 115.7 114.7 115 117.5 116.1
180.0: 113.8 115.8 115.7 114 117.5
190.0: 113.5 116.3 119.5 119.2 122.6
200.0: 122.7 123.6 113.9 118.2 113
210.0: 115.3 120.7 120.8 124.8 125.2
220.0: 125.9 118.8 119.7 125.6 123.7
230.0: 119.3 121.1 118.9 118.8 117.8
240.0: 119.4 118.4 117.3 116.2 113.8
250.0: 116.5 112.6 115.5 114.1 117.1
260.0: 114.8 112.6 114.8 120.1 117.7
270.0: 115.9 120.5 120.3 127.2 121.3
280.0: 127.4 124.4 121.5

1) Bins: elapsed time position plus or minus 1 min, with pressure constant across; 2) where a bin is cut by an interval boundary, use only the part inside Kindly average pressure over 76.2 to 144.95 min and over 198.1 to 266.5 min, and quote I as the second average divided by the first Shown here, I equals 1.2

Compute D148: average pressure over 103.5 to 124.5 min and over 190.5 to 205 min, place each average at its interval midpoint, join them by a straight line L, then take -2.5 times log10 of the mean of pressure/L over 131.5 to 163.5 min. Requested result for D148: 0.049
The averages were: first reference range 105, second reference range 119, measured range 106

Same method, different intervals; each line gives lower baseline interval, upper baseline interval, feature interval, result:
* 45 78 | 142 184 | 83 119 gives 0.146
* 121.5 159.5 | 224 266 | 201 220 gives -0.081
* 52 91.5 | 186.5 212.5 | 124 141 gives 0.396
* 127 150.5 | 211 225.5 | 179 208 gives -0.043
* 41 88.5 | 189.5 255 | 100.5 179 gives 0.112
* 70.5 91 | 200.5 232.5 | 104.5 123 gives 0.106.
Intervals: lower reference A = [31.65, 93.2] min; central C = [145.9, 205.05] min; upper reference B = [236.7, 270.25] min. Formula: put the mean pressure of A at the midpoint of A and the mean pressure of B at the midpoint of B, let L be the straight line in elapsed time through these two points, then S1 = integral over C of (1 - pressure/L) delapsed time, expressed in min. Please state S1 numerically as -1.90 min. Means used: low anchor 108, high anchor 116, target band 116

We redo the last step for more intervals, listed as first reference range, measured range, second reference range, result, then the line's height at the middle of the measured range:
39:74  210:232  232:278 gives -1.3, 115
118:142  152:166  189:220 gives -2.3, 100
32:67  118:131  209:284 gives 2.4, 109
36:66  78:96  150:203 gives -0.5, 106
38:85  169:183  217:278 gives -0.1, 115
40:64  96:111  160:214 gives 3.3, 108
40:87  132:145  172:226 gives 2.4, 115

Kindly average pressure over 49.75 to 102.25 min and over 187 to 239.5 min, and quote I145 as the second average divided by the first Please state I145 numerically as 1.1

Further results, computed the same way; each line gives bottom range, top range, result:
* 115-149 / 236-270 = 1.22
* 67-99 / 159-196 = 1.07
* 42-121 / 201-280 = 1.14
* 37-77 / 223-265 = 1.11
